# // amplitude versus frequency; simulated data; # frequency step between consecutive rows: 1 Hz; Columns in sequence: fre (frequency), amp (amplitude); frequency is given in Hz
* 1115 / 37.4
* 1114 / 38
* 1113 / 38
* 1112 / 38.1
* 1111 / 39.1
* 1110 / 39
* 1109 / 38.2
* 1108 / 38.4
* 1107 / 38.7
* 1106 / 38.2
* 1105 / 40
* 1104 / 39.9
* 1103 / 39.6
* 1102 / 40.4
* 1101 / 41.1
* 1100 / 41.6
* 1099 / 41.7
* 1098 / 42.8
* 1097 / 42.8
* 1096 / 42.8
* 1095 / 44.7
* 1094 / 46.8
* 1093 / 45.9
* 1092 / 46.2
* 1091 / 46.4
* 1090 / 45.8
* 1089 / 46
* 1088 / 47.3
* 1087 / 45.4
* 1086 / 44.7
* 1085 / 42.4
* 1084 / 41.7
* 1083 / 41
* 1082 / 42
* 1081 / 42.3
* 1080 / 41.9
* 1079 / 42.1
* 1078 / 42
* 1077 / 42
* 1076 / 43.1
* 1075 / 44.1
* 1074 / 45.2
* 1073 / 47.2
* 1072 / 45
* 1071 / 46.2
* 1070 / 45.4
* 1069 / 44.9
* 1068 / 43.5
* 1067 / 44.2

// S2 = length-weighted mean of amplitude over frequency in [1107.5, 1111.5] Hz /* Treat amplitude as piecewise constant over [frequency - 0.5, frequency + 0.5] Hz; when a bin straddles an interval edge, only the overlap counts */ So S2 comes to 38.7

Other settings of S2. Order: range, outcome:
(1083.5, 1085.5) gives 42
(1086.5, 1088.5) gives 46.3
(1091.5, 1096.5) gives 45.3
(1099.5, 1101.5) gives 41.4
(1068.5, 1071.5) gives 45.5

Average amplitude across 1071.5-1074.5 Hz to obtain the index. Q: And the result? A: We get 45.8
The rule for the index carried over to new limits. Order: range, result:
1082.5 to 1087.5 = 43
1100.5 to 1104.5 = 40.2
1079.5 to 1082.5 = 42.1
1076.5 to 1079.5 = 42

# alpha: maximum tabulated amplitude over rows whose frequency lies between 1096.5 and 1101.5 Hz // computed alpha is 42.8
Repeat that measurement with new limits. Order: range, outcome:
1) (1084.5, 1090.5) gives 47.3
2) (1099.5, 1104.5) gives 41.6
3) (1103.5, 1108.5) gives 40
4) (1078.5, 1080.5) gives 42.1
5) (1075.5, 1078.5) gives 43.1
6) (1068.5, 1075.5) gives 47.2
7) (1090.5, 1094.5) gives 46.8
